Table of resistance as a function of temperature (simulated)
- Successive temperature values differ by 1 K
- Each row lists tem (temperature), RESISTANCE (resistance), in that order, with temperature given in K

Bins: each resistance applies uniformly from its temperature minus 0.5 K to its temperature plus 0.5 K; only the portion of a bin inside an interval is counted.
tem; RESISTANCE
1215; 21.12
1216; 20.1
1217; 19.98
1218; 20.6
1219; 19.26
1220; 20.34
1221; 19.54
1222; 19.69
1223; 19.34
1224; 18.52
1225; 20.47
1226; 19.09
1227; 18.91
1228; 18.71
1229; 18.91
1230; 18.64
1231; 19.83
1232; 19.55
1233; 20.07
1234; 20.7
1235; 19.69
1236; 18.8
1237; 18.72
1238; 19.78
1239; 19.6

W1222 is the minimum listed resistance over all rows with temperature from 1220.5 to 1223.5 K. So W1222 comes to 19.34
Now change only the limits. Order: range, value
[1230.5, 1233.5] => 19.55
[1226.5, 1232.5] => 18.64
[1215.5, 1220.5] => 19.26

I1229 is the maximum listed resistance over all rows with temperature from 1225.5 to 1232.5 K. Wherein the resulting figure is 19.83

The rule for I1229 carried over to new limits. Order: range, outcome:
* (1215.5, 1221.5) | 20.6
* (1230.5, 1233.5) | 20.07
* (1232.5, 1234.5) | 20.7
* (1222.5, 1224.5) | 19.34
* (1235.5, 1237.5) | 18.8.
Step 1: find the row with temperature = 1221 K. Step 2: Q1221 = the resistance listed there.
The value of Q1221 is 19.54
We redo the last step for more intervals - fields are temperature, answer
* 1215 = 21.12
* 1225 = 20.47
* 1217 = 19.98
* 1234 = 20.7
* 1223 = 19.34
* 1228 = 18.71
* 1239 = 19.6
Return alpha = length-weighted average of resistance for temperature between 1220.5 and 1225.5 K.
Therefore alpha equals 19.5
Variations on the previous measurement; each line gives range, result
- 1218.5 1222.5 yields 19.7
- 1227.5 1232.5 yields 19.1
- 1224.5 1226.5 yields 19.8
